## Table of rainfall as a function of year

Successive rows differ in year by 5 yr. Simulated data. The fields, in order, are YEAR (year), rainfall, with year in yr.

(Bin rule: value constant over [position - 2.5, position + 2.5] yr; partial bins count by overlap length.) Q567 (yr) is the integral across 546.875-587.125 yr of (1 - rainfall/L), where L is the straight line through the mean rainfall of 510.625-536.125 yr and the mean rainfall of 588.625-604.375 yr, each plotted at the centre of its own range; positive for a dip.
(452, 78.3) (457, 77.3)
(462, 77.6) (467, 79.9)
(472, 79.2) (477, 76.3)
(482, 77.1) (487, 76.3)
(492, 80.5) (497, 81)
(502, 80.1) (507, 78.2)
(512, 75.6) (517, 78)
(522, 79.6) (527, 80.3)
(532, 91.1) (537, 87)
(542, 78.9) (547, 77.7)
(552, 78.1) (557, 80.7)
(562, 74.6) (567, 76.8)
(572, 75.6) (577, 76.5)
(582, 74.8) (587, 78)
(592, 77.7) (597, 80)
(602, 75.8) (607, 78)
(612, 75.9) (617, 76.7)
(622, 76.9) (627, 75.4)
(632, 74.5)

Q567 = 1.25 yr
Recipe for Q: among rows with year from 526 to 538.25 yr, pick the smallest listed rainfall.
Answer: 80.3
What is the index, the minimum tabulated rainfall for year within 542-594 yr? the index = 74.6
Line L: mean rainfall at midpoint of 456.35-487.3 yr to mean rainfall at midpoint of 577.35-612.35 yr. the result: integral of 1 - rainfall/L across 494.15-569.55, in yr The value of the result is -2.3 yr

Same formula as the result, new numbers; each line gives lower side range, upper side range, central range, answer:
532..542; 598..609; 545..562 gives 1.1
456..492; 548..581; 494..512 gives -0.4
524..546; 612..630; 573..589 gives 0.7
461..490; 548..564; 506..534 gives -0.9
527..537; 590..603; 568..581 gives 0.8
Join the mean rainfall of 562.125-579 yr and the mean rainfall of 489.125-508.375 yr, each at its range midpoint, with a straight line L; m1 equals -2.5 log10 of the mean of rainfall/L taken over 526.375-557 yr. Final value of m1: -0.06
